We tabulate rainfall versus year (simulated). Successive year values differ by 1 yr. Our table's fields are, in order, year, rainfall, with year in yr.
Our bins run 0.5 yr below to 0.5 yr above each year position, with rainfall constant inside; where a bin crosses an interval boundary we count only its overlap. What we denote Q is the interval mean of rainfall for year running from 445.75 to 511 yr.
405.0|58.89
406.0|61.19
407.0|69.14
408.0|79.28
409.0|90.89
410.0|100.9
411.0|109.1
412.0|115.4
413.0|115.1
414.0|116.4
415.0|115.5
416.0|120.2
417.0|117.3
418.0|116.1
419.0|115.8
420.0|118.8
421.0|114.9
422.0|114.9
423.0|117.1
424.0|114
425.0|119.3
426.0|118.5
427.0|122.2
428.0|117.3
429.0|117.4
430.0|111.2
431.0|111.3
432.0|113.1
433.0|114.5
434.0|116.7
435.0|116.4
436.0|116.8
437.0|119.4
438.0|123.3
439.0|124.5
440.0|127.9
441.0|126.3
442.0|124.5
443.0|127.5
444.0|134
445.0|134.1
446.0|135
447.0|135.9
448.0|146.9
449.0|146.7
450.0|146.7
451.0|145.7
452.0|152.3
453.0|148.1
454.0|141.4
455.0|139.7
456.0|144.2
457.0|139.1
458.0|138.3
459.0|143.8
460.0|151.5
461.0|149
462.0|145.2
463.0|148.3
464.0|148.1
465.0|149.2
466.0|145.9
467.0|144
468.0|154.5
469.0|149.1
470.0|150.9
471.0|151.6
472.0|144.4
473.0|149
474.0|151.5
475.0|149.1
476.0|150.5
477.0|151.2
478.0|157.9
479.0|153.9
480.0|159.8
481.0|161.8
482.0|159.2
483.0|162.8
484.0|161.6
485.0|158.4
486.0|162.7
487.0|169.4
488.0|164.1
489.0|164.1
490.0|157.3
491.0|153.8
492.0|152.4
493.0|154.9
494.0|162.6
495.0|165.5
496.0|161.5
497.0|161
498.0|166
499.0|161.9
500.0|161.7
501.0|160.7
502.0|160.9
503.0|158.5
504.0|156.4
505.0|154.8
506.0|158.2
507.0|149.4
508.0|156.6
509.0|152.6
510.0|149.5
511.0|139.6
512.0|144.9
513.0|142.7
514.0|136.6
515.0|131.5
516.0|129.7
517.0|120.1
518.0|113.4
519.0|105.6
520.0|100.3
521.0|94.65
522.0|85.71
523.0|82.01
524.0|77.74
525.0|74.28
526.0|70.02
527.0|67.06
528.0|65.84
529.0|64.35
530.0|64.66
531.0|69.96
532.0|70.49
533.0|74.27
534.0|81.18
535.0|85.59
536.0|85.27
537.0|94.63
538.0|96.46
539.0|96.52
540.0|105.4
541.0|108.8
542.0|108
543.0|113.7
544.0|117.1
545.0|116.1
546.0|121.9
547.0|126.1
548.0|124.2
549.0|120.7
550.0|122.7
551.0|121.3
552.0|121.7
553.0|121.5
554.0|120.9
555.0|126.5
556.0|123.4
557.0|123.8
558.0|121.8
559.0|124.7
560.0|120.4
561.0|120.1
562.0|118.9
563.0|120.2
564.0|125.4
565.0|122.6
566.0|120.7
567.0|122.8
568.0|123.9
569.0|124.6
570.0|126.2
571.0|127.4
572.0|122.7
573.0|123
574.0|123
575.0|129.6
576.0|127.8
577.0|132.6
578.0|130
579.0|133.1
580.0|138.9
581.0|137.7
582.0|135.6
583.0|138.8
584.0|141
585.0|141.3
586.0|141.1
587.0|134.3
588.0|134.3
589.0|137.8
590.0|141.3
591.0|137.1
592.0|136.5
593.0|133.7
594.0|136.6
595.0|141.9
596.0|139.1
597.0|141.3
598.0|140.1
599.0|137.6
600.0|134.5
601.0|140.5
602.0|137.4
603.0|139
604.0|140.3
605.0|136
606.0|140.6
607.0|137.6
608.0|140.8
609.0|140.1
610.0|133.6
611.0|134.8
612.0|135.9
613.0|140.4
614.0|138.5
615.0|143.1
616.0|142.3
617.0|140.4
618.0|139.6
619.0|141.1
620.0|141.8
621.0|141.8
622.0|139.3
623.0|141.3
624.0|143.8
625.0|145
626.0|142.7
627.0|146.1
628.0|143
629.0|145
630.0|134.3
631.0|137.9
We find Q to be 153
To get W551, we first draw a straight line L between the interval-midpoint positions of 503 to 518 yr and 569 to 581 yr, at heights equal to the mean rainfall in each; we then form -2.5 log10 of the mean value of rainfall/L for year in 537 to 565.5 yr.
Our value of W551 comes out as 0.141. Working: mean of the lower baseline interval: 144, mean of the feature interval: 118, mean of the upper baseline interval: 129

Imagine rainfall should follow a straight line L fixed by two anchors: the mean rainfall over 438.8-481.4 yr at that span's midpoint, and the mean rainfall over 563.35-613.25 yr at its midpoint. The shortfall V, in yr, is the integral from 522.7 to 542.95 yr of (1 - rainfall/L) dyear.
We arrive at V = 8.15 yr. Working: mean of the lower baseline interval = 145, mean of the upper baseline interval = 134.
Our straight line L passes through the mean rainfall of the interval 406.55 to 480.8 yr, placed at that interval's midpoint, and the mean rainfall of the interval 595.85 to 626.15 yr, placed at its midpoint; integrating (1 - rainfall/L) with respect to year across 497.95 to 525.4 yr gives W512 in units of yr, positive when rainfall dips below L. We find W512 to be 0.3 yr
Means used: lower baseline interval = 131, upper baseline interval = 140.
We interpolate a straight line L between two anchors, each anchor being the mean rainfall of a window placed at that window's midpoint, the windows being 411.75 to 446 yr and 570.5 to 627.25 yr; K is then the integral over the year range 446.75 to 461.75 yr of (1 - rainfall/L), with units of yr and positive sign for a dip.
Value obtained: -2.8 yr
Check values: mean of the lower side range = 119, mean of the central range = 145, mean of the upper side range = 137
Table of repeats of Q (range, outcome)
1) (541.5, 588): 126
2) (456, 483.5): 150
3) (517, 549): 93.2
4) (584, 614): 138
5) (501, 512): 154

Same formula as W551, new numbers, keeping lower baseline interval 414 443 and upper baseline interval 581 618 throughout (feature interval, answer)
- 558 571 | 0.098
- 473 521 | -0.194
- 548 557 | 0.088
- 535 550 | 0.203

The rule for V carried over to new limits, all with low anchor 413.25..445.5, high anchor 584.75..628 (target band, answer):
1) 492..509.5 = -4.3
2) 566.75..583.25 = 0.8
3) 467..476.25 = -1.9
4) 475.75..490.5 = -4.1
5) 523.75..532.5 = 4.1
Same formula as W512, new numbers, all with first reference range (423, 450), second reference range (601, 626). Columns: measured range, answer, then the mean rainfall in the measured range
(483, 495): -2.97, 160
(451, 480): -4.93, 148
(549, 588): 2.49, 127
